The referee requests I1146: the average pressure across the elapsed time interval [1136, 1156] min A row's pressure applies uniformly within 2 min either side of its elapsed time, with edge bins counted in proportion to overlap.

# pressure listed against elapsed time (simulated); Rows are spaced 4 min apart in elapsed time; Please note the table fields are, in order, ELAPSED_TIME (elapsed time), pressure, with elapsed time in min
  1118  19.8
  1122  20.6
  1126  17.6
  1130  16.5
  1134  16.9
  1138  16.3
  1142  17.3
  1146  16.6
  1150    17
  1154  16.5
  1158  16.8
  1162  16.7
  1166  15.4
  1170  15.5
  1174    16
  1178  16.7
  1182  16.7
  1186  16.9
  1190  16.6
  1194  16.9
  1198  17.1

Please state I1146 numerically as 16.7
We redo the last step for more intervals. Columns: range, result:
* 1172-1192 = 16.6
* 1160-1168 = 16.1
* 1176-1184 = 16.7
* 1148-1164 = 16.8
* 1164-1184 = 16.1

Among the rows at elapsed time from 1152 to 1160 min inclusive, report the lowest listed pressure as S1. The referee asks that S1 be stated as 16.5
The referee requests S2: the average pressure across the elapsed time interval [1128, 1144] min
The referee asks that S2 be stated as 16.8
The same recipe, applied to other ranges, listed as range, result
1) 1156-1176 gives 16.1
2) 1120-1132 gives 18.2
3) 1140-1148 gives 17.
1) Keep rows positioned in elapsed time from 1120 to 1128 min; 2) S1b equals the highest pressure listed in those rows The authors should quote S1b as 20.6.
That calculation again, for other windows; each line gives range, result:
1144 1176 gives 17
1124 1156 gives 17.6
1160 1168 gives 16.7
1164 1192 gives 16.9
